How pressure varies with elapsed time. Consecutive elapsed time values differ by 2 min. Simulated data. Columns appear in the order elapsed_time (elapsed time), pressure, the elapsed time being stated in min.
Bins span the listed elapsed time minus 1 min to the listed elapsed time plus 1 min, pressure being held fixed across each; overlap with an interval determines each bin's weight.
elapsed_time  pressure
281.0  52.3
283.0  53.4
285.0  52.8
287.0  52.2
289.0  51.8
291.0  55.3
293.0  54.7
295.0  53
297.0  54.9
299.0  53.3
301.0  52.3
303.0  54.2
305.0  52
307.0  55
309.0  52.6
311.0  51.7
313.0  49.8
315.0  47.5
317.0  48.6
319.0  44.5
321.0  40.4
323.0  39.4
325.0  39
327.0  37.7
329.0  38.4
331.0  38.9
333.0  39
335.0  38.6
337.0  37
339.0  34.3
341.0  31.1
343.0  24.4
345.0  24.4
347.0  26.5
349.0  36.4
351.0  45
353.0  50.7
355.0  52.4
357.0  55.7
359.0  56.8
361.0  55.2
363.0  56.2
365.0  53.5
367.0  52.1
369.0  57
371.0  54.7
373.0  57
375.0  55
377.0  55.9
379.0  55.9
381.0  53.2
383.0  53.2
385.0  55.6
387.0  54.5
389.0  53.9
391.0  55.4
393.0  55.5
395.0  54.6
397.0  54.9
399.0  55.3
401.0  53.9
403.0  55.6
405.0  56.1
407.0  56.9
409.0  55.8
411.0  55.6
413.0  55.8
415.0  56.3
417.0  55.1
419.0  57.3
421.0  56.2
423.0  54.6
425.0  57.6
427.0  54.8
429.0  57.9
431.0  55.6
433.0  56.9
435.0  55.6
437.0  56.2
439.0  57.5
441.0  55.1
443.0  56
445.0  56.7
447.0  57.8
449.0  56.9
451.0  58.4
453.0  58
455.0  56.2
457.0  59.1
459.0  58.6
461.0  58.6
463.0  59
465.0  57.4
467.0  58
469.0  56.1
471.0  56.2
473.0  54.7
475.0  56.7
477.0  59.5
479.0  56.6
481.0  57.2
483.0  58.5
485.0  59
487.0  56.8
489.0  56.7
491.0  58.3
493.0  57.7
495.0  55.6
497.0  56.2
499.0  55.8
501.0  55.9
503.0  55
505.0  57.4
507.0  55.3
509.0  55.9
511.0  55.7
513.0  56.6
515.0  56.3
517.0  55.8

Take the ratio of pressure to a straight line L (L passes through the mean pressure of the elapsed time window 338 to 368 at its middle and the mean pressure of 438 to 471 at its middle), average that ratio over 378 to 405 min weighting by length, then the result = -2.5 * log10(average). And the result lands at -0.12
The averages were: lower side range 43.6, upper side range 57.4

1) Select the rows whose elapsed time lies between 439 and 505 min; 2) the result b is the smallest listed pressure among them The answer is 54.7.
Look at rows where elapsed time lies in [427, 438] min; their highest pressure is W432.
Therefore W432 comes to 57.9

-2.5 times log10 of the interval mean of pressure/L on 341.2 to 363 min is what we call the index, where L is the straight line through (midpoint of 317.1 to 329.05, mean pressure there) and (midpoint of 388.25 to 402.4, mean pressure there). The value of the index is 0.09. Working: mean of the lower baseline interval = 40.7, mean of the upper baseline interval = 54.8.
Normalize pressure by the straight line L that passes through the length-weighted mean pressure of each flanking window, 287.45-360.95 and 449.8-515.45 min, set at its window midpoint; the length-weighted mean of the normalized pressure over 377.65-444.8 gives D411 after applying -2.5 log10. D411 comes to -0.08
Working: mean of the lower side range 45.1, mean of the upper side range 57.1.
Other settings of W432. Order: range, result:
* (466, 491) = 59.5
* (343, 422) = 57.3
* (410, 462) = 59.1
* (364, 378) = 57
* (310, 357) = 55.7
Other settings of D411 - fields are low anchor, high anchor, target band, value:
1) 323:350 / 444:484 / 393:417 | -0.18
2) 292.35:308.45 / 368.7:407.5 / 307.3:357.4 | 0.30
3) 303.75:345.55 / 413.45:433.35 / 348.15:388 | -0.12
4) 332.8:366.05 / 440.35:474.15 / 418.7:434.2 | -0.07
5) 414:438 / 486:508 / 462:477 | -0.01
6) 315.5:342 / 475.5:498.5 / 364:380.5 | -0.24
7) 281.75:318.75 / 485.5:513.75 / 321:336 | 0.34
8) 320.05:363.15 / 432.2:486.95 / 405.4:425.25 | -0.10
